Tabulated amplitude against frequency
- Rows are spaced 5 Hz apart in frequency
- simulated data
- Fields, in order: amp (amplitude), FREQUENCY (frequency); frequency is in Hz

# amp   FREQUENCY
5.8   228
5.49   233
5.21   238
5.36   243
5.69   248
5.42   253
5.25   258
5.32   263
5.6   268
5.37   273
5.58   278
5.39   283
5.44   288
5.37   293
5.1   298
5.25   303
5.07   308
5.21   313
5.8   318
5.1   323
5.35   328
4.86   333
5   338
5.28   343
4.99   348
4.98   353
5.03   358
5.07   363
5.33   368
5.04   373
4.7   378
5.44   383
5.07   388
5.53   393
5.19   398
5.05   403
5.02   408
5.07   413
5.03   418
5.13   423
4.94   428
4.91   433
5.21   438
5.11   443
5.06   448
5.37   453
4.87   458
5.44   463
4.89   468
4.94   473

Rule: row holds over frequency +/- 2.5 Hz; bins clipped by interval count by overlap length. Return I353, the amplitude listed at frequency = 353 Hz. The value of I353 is 4.98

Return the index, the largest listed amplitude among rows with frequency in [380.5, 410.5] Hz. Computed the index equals 5.53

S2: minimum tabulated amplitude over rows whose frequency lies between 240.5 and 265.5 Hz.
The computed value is 5.25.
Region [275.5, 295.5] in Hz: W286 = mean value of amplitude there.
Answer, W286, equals 5.45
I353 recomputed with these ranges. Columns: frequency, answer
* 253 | 5.42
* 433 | 4.91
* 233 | 5.49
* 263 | 5.32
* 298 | 5.1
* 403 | 5.05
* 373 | 5.04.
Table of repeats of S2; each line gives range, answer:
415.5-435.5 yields 4.91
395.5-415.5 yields 5.02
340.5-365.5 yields 4.98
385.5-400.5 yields 5.07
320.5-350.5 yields 4.86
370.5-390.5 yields 4.7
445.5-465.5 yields 4.87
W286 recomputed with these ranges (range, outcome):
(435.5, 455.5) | 5.19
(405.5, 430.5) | 5.04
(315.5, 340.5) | 5.22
